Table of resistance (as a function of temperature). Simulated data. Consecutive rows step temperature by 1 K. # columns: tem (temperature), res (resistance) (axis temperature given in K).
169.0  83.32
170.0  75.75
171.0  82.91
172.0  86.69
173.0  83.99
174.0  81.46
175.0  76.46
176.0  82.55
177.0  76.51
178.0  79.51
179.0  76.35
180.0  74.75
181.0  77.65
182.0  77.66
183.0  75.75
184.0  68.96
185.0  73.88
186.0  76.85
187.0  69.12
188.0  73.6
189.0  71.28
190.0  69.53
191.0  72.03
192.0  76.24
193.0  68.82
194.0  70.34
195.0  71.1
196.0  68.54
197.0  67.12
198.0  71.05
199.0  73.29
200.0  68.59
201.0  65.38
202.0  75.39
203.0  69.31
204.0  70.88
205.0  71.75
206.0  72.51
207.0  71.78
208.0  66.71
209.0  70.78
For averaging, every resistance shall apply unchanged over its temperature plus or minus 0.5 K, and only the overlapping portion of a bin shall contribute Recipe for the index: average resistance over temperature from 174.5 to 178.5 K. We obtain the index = 78.8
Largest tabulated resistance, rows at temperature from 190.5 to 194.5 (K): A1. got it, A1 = 76.24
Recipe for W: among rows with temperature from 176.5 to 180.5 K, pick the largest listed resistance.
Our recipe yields 79.51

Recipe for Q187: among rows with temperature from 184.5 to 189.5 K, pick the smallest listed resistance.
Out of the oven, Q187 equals 69.12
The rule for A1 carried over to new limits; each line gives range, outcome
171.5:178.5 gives 86.69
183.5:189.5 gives 76.85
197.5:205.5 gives 75.39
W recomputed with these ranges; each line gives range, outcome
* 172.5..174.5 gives 83.99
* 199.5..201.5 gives 68.59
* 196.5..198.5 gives 71.05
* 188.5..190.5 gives 71.28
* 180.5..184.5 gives 77.66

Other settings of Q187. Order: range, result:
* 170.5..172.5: 82.91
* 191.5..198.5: 67.12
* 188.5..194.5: 68.82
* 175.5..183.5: 74.75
